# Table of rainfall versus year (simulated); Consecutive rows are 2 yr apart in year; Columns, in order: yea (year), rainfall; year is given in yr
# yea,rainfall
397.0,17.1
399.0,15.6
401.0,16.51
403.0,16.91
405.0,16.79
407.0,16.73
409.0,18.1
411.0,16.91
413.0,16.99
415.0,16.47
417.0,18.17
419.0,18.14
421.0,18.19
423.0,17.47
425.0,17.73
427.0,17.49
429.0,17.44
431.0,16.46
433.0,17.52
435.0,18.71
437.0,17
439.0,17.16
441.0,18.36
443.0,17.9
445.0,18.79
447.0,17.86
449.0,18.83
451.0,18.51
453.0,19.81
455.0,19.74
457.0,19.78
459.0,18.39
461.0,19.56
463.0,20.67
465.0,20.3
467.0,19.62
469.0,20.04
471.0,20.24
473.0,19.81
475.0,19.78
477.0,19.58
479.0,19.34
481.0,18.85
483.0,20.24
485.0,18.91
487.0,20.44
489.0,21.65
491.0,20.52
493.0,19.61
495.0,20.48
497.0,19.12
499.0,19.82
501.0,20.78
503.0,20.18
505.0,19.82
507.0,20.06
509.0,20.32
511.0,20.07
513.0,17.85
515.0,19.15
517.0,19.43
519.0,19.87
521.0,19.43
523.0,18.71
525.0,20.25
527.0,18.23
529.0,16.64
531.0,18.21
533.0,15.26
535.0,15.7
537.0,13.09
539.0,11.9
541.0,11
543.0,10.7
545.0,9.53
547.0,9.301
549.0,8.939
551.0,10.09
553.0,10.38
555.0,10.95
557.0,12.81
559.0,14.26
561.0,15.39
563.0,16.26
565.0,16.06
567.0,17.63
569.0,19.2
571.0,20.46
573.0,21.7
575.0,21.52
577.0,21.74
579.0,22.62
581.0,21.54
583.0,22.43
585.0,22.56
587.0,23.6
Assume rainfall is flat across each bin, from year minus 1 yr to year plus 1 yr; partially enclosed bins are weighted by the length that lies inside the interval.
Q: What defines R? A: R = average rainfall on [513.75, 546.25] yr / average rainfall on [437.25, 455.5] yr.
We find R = 0.87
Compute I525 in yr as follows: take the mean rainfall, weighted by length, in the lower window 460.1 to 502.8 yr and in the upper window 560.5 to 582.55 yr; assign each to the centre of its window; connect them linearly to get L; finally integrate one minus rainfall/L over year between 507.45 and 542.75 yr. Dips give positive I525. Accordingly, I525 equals 4.6 yr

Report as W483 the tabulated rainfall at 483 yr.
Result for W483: 20.24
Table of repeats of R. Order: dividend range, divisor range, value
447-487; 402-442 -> 1.12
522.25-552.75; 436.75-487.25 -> 0.71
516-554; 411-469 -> 0.79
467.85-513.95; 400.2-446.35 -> 1.14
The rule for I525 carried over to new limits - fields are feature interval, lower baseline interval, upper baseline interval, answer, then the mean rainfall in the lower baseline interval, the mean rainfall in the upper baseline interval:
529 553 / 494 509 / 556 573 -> 7.7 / 20.1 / 16.8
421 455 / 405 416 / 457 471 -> 0.8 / 17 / 19.8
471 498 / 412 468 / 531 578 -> -4.8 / 18.3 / 14.6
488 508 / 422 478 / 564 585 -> -0.8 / 18.7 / 20.6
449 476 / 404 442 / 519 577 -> -4.7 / 17.5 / 15.3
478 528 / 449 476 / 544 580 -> -4.9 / 19.7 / 15.5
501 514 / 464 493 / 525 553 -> -2.4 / 19.9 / 13.1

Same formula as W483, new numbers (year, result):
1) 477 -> 19.58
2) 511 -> 20.07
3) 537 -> 13.09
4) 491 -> 20.52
